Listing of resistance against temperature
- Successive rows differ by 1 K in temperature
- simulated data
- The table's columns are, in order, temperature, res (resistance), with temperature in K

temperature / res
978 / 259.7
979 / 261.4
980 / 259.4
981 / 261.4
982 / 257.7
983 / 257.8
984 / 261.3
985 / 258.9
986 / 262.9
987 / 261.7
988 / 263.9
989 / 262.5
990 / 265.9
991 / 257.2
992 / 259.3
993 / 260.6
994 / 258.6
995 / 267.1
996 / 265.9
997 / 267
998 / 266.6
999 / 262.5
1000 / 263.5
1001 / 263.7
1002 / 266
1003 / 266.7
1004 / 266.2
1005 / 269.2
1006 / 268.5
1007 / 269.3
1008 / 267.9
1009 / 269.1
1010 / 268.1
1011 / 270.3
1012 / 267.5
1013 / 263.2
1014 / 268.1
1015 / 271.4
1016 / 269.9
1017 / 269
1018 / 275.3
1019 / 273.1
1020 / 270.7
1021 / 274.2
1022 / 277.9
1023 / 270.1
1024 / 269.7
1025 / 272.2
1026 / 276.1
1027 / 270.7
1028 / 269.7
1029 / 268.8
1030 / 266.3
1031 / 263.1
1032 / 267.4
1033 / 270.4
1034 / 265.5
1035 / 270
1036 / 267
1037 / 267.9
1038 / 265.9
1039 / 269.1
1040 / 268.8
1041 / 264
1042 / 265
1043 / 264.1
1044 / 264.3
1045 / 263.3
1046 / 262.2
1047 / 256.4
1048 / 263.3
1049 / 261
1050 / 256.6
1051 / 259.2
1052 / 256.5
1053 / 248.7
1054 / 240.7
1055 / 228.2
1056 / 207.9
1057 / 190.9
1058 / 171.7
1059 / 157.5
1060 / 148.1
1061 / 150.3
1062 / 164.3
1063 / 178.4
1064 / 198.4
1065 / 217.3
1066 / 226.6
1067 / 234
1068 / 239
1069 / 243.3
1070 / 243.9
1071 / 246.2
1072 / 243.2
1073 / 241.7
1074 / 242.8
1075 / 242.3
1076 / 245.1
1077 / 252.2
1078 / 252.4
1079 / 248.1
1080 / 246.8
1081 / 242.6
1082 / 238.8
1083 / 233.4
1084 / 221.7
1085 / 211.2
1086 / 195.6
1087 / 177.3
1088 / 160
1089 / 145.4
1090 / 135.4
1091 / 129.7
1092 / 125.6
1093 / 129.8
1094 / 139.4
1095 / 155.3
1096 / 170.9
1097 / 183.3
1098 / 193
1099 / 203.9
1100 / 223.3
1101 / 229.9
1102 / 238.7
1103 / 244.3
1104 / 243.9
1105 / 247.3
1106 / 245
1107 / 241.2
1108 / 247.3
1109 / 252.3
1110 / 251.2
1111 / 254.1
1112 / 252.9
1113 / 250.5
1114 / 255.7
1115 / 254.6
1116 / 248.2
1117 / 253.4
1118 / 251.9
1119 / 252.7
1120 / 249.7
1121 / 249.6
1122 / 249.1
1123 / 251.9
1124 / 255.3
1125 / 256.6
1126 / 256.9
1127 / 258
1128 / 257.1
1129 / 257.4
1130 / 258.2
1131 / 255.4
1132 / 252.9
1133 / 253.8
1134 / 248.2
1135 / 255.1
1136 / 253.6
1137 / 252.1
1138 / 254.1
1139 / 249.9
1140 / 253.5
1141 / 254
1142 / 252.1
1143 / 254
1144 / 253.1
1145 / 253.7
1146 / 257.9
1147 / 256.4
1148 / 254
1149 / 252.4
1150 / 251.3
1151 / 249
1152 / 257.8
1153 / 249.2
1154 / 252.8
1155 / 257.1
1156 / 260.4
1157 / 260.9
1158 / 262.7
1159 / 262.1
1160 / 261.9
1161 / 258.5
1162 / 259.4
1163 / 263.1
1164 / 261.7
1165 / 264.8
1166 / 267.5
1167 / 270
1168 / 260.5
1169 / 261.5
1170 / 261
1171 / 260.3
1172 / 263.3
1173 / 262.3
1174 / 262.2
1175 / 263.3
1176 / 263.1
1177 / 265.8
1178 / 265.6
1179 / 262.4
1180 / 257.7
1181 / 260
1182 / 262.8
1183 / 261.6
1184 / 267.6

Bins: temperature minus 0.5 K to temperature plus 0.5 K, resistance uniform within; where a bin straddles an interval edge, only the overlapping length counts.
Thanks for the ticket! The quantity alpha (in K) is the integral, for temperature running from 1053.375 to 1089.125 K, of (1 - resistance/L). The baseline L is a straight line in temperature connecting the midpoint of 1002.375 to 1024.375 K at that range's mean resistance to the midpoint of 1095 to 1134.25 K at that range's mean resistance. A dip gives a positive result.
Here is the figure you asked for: 5.42 K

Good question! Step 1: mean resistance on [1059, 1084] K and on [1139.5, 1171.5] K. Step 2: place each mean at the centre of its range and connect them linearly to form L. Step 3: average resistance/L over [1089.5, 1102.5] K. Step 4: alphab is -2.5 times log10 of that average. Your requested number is 0.33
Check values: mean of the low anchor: 224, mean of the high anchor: 258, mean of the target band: 174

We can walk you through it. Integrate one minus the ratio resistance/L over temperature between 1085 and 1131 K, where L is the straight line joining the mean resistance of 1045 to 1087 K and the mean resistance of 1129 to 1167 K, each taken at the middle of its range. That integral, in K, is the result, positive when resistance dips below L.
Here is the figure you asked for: 3.9 K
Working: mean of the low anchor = 227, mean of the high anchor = 256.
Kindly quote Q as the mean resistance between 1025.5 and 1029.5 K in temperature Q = 271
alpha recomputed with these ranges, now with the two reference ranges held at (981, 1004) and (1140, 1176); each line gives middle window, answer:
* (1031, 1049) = -0.3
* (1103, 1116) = 0.5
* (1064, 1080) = 1.3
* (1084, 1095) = 4.3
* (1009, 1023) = -0.5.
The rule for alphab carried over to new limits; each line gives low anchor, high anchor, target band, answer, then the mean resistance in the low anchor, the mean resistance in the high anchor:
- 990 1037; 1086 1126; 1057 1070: 0.223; 268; 218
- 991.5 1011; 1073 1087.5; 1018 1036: -0.064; 266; 232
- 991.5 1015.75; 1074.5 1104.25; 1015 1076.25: -0.053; 266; 202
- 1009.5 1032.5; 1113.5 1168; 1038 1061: 0.124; 270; 256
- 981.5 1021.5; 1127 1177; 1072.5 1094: 0.269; 266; 258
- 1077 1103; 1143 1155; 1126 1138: -0.080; 195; 254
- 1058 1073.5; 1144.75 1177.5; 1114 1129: -0.068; 208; 260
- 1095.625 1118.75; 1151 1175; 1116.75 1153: -0.021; 237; 261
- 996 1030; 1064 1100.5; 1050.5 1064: 0.153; 269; 208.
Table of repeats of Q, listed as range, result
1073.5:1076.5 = 243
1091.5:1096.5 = 144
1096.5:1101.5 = 207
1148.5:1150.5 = 252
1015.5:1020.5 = 272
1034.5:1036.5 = 268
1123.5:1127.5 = 257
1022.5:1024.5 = 270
